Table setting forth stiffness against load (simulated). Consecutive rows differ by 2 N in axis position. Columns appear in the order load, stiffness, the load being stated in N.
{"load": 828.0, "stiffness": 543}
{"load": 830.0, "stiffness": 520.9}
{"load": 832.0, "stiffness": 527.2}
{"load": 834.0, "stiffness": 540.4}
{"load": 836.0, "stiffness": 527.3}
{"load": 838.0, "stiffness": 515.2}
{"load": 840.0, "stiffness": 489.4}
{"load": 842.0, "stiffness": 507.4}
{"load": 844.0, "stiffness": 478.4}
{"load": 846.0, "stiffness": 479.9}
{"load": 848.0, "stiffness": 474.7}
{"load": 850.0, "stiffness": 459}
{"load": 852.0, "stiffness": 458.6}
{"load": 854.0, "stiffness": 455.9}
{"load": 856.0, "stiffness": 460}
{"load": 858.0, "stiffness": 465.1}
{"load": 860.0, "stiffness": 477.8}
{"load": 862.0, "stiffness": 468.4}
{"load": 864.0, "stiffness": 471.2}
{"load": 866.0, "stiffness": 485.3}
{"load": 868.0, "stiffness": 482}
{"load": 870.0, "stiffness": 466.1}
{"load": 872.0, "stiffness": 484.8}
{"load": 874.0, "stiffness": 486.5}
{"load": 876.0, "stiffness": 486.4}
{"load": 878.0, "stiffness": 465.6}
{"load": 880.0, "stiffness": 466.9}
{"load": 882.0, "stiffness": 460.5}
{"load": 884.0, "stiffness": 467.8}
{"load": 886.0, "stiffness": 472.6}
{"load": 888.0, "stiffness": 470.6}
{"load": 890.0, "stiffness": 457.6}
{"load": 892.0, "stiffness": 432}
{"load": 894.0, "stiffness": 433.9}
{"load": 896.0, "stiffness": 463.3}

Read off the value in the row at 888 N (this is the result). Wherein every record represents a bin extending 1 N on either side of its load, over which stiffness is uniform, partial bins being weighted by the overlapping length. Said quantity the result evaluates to 470.6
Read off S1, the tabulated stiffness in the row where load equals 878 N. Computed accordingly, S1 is 465.6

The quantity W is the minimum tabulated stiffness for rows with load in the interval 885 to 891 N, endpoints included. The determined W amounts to 457.6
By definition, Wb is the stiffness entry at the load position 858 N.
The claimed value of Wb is 465.1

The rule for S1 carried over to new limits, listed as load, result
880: 466.9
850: 459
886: 472.6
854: 455.9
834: 540.4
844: 478.4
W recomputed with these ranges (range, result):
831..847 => 478.4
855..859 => 460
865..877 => 466.1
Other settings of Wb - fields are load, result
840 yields 489.4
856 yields 460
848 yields 474.7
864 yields 471.2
